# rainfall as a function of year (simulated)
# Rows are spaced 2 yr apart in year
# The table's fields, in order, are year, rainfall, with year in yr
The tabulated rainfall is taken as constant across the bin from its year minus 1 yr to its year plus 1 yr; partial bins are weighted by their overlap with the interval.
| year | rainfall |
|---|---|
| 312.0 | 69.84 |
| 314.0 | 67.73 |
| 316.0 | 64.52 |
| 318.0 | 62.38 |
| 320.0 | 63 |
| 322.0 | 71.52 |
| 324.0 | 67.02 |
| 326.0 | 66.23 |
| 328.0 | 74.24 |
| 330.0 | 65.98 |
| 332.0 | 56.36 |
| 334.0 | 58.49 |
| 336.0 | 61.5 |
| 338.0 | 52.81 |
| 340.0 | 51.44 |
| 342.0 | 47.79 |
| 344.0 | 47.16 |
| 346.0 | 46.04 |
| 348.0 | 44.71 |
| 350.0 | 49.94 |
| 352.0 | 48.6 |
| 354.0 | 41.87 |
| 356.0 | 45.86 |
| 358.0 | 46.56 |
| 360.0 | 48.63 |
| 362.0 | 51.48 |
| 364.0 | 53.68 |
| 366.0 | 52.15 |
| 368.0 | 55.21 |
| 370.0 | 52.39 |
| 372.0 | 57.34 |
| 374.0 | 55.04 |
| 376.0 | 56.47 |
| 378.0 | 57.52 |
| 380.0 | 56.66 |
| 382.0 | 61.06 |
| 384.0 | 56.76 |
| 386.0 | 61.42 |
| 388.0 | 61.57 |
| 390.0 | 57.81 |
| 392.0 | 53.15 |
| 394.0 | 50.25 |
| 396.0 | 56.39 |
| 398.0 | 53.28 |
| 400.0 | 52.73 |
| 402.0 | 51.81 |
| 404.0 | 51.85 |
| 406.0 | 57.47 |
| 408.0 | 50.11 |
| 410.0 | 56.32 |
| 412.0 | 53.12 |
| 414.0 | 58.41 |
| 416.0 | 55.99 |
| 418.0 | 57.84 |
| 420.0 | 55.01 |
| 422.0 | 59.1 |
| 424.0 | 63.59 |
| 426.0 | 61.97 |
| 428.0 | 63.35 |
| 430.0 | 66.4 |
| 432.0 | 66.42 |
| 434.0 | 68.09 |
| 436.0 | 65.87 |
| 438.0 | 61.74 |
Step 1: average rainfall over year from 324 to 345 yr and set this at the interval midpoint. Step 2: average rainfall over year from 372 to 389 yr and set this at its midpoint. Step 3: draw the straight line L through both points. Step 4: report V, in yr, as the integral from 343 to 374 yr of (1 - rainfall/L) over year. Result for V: 4.7 yr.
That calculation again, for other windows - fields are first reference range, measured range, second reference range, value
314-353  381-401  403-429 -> 0.4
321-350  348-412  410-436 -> 6.3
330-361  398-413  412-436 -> 1.4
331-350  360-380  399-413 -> -0.7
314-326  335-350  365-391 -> 3.0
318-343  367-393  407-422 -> 0.4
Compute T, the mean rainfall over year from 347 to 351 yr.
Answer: 47.3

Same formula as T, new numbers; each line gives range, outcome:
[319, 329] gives 68.4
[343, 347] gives 46.6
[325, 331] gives 68.8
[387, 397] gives 55.8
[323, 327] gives 66.6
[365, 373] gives 54.3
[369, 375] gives 54.9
